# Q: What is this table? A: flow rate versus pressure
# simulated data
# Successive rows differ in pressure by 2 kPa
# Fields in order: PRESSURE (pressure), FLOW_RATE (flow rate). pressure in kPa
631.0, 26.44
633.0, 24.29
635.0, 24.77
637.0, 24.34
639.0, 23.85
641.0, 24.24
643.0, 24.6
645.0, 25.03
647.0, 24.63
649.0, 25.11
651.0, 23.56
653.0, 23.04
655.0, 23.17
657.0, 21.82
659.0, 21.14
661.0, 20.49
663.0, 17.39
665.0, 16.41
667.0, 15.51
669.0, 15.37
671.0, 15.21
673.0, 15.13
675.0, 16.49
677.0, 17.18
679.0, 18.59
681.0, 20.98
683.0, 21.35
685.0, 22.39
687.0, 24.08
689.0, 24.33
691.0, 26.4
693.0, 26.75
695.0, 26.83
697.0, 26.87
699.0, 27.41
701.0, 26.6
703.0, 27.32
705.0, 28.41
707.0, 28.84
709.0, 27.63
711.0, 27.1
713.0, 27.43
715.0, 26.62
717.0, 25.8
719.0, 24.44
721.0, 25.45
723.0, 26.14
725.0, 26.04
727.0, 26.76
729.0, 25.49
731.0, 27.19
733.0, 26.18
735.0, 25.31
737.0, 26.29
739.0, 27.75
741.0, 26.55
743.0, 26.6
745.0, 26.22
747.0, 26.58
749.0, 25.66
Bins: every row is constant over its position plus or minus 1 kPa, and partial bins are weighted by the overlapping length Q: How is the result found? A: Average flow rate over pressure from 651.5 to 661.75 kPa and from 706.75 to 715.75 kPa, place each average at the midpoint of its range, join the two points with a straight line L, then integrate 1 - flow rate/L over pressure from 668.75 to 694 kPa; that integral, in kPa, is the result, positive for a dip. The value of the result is 4.2 kPa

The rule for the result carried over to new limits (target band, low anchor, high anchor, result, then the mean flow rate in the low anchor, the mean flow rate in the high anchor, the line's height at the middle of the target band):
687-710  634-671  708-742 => -2.1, 21.7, 26.4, 24.7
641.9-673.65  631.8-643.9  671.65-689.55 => 2.6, 24.4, 19.9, 22.3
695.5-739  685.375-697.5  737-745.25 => -0.7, 25.7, 26.8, 26.2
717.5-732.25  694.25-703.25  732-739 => 0.3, 27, 26.2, 26.4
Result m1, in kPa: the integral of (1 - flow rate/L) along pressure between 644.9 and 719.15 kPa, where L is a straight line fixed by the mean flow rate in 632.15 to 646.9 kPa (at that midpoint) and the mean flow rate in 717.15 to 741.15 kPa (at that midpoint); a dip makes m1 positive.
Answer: 6.9 kPa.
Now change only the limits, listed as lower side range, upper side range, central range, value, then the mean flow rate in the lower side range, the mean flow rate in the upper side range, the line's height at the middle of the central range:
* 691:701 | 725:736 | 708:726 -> 0.10 kPa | 26.9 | 26.2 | 26.4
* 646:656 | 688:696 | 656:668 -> 2.78 kPa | 23.9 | 26.1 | 24.5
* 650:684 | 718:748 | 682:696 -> -2.07 kPa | 19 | 26.2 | 21.4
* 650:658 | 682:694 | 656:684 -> 6.47 kPa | 22.9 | 24.2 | 23.5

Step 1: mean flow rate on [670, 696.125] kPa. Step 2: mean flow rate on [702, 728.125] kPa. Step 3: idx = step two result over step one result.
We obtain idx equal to 1.3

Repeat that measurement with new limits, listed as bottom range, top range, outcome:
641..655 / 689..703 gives 1.10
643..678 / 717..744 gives 1.31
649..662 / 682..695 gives 1.09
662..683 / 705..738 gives 1.55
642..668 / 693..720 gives 1.25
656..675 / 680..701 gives 1.41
